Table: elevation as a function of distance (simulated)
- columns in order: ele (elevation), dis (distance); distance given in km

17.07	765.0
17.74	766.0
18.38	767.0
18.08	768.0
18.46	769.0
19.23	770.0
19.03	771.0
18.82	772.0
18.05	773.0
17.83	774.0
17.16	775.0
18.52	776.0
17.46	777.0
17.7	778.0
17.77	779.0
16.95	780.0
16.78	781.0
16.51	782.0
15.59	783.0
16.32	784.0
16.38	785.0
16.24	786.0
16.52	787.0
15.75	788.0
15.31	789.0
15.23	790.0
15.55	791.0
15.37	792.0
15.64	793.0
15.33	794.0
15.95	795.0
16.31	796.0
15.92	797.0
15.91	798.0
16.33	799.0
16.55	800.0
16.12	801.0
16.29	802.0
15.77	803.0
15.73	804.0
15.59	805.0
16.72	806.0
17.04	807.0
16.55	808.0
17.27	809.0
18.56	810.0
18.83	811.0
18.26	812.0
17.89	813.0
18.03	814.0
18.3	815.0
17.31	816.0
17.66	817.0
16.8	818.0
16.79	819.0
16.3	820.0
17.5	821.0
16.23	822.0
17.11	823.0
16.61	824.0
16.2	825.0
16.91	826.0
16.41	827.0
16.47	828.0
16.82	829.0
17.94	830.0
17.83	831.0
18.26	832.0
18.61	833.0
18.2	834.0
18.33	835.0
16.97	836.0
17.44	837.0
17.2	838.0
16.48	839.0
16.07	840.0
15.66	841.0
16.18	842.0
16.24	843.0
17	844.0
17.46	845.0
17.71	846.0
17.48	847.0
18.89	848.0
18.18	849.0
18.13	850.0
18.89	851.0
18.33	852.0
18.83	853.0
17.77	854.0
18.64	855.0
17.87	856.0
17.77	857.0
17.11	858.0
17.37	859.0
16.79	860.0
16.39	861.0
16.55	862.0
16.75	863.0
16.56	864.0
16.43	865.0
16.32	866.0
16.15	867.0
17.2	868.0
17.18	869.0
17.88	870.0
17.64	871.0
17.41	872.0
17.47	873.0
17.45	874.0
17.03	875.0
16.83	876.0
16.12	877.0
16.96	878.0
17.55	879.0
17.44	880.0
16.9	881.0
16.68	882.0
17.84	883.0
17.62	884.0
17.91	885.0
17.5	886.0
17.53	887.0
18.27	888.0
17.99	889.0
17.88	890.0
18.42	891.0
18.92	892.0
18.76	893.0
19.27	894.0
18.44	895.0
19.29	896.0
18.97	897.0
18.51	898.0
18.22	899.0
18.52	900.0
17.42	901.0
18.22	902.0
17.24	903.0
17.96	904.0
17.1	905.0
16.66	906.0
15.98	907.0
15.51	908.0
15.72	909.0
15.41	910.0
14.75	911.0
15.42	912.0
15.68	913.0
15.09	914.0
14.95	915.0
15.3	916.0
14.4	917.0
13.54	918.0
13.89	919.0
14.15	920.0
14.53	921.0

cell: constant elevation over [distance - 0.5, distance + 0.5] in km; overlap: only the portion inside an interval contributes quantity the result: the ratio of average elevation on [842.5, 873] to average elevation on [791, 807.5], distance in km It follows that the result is 1.09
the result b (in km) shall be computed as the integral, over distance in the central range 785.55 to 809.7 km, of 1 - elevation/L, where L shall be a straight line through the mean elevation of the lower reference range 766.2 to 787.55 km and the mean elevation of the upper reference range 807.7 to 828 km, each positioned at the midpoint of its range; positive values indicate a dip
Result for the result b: 1.8 km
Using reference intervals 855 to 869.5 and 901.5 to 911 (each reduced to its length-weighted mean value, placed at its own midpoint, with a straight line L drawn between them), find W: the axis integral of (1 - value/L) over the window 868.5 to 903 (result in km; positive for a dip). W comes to -2.2 km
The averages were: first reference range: 16.9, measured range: 17.8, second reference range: 16.5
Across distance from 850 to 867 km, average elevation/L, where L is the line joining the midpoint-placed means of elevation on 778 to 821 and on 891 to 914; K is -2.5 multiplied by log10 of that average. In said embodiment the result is -0.02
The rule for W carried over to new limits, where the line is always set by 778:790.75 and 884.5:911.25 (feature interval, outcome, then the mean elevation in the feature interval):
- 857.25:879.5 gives 0.4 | 17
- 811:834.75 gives -0.8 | 17.4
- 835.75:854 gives -0.4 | 17.4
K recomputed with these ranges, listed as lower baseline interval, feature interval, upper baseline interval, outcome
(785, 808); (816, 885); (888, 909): -0.015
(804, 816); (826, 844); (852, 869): 0.014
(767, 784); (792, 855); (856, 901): 0.034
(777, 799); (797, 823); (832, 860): -0.016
